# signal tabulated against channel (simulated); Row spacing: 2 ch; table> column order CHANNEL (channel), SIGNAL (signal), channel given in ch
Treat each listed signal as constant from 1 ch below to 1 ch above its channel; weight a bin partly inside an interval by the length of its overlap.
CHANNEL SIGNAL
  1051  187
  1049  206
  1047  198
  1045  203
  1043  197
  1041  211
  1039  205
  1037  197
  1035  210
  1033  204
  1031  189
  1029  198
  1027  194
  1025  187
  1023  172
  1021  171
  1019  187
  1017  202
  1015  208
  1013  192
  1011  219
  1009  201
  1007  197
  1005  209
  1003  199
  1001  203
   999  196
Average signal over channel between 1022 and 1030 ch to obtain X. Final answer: 188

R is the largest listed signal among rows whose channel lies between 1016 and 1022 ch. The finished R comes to 202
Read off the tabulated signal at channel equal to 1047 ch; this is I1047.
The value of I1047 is 198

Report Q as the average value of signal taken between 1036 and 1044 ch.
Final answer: 202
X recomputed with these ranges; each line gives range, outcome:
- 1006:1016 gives 203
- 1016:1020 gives 194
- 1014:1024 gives 188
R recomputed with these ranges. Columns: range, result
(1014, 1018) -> 208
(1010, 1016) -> 219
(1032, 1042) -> 211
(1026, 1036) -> 210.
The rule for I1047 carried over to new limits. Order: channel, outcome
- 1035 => 210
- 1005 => 209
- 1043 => 197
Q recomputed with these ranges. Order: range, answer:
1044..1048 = 200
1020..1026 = 177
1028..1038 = 200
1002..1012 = 205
